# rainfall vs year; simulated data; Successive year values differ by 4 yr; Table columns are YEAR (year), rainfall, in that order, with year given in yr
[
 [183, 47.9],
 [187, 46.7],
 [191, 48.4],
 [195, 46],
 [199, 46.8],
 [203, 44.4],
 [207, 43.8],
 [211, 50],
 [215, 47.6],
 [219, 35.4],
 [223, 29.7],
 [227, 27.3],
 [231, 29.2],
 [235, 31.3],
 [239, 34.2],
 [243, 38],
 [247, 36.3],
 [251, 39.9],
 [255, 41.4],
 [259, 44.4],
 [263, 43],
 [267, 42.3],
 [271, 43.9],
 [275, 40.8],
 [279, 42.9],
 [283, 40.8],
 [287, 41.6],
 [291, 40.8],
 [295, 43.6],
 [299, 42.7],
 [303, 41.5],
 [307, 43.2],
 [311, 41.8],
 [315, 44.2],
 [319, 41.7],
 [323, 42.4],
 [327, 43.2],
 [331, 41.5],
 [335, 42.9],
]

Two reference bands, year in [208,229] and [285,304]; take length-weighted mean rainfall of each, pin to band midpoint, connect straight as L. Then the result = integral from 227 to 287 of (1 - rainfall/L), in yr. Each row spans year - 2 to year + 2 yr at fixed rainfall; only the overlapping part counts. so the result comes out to 2.1 yr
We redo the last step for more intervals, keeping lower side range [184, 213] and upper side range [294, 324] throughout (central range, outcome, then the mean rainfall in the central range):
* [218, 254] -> 9.2 yr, 33.6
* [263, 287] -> 0.9 yr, 42.2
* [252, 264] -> 0.5 yr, 42.7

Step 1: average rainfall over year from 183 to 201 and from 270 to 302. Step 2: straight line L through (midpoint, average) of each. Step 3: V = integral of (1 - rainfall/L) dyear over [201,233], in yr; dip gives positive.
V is 5.2 yr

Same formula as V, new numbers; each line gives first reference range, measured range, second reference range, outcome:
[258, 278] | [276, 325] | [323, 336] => 0.5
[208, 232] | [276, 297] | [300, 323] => -0.4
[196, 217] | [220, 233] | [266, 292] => 4.6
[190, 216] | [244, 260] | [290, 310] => 1.6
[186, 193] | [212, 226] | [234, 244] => 0.8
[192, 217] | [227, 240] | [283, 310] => 4.2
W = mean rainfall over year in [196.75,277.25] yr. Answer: 39.5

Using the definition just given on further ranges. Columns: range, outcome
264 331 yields 42.3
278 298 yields 41.9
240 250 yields 37.1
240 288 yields 41.1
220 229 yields 29.3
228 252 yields 34.3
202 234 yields 38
